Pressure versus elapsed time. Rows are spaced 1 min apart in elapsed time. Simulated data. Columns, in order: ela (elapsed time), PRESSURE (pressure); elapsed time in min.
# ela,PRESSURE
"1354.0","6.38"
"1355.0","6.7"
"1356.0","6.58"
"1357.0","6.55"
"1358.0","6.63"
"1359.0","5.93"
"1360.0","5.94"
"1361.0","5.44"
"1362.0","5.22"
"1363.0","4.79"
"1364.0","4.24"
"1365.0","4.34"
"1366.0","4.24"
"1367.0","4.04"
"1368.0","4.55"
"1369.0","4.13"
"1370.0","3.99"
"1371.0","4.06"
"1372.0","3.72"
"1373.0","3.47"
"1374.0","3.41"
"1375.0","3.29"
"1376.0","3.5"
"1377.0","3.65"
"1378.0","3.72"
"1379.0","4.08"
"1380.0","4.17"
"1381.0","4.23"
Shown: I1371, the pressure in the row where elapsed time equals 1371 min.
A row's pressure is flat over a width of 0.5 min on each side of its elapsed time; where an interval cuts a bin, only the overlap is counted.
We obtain 4.06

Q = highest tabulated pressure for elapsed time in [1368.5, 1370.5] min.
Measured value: 4.13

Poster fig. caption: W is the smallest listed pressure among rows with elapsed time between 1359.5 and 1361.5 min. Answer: 5.44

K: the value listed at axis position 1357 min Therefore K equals 6.55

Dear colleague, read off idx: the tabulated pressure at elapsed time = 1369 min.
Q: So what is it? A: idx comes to 4.13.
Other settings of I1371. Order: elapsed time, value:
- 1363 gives 4.79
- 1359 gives 5.93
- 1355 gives 6.7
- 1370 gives 3.99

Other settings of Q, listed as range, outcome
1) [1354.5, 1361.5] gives 6.7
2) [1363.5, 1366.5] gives 4.34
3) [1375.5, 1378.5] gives 3.72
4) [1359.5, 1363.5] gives 5.94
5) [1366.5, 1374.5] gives 4.55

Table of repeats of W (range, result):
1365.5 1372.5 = 3.72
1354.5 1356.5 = 6.58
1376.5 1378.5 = 3.65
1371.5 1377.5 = 3.29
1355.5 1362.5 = 5.22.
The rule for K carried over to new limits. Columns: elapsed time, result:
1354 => 6.38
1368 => 4.55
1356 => 6.58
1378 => 3.72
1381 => 4.23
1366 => 4.24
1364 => 4.24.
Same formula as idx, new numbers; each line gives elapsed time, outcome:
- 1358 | 6.63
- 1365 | 4.34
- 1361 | 5.44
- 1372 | 3.72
